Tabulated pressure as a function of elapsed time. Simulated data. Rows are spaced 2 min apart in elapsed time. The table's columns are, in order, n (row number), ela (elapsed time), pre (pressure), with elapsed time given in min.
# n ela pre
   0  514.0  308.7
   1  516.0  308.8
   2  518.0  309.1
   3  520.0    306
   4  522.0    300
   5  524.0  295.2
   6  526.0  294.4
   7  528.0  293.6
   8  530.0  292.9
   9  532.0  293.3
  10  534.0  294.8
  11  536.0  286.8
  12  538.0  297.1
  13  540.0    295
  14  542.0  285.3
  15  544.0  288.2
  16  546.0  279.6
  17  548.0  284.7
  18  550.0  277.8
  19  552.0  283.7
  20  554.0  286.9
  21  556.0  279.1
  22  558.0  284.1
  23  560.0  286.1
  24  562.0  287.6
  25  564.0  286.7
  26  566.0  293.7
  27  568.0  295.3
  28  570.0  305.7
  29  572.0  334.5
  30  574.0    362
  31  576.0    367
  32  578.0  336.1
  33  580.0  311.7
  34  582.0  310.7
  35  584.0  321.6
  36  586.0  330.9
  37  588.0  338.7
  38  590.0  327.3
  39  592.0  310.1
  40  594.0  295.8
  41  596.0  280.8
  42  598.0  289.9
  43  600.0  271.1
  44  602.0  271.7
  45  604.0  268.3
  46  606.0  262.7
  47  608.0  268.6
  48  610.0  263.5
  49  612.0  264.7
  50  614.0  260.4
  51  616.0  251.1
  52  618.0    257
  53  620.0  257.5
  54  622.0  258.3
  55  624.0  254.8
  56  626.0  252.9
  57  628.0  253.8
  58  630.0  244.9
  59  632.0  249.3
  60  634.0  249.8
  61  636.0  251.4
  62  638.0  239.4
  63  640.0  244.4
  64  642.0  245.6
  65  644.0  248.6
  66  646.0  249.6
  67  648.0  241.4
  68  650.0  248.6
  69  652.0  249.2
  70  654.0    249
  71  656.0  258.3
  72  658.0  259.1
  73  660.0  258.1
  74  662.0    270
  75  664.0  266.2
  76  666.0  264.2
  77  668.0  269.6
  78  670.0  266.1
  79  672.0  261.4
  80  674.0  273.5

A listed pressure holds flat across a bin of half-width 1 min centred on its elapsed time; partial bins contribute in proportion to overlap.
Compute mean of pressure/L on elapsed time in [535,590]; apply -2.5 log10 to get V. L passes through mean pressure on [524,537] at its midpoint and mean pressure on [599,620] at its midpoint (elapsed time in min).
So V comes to -0.09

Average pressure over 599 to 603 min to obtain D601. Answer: 271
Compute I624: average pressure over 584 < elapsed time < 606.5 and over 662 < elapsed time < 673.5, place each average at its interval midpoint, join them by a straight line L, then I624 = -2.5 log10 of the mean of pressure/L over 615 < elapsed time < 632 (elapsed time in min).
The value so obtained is 0.13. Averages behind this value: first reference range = 297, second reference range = 266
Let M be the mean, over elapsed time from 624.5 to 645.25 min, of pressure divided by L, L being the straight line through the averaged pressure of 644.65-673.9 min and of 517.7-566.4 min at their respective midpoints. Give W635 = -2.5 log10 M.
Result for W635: 0.07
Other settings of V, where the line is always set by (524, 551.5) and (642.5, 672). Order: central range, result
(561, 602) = -0.13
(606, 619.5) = 0.03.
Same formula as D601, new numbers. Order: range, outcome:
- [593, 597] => 288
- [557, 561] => 285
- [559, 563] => 287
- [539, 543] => 290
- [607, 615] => 264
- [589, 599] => 301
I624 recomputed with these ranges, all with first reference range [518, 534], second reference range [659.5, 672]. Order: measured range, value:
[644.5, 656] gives 0.09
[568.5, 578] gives -0.18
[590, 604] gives -0.03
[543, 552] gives 0.04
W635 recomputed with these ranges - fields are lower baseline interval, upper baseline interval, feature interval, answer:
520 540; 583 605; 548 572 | 0.029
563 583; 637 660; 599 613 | 0.085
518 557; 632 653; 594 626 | -0.022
